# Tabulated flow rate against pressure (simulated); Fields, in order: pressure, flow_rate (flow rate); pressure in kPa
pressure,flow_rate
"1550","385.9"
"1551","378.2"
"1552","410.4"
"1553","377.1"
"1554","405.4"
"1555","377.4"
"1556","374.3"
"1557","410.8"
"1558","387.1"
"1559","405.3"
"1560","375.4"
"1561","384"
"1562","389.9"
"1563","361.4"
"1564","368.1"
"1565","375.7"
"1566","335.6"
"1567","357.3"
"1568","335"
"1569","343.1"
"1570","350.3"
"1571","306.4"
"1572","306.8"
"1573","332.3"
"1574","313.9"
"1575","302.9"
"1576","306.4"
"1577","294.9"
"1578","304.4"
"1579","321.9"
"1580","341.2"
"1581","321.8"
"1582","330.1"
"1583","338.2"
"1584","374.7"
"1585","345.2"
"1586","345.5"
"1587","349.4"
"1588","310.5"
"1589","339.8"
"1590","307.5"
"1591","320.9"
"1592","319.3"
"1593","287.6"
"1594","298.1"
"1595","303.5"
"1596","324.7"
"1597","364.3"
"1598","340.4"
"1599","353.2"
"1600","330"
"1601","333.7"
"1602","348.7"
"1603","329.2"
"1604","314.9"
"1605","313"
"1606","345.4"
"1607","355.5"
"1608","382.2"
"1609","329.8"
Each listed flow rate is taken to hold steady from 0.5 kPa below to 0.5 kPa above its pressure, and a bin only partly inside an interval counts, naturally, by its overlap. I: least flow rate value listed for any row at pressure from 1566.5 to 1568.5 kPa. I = 335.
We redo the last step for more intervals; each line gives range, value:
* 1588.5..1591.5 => 307.5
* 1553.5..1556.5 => 374.3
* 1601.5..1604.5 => 314.9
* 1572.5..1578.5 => 294.9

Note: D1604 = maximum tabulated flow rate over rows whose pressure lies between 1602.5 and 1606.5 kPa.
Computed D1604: 345.4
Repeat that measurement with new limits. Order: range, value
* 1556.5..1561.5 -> 410.8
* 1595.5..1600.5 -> 364.3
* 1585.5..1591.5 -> 349.4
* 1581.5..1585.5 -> 374.7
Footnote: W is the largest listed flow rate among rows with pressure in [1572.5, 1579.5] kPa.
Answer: 332.3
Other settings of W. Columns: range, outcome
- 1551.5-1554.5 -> 410.4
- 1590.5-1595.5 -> 320.9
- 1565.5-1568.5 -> 357.3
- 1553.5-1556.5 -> 405.4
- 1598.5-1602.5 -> 353.2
